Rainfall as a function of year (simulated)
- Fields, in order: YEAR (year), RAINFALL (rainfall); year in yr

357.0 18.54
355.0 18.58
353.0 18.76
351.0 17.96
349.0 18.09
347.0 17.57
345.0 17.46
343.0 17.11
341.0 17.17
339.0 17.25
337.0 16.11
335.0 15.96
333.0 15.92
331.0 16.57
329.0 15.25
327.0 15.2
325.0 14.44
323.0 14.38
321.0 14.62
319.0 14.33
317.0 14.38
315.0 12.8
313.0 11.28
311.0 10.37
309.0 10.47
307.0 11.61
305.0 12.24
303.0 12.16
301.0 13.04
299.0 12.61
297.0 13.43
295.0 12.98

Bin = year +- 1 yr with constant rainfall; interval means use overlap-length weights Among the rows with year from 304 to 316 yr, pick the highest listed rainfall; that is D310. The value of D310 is 12.8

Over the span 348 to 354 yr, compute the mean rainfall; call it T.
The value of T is 18.3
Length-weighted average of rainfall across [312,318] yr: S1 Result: 12.8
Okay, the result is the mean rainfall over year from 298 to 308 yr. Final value 12.3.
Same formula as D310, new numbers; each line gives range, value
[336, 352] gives 18.09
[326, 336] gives 16.57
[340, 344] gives 17.17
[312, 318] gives 14.38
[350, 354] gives 18.76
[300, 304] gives 13.04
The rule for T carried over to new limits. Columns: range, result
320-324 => 14.5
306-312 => 10.8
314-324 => 14.1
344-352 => 17.8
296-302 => 13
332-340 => 16.3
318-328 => 14.6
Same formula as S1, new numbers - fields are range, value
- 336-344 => 16.9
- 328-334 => 15.9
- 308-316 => 11.2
